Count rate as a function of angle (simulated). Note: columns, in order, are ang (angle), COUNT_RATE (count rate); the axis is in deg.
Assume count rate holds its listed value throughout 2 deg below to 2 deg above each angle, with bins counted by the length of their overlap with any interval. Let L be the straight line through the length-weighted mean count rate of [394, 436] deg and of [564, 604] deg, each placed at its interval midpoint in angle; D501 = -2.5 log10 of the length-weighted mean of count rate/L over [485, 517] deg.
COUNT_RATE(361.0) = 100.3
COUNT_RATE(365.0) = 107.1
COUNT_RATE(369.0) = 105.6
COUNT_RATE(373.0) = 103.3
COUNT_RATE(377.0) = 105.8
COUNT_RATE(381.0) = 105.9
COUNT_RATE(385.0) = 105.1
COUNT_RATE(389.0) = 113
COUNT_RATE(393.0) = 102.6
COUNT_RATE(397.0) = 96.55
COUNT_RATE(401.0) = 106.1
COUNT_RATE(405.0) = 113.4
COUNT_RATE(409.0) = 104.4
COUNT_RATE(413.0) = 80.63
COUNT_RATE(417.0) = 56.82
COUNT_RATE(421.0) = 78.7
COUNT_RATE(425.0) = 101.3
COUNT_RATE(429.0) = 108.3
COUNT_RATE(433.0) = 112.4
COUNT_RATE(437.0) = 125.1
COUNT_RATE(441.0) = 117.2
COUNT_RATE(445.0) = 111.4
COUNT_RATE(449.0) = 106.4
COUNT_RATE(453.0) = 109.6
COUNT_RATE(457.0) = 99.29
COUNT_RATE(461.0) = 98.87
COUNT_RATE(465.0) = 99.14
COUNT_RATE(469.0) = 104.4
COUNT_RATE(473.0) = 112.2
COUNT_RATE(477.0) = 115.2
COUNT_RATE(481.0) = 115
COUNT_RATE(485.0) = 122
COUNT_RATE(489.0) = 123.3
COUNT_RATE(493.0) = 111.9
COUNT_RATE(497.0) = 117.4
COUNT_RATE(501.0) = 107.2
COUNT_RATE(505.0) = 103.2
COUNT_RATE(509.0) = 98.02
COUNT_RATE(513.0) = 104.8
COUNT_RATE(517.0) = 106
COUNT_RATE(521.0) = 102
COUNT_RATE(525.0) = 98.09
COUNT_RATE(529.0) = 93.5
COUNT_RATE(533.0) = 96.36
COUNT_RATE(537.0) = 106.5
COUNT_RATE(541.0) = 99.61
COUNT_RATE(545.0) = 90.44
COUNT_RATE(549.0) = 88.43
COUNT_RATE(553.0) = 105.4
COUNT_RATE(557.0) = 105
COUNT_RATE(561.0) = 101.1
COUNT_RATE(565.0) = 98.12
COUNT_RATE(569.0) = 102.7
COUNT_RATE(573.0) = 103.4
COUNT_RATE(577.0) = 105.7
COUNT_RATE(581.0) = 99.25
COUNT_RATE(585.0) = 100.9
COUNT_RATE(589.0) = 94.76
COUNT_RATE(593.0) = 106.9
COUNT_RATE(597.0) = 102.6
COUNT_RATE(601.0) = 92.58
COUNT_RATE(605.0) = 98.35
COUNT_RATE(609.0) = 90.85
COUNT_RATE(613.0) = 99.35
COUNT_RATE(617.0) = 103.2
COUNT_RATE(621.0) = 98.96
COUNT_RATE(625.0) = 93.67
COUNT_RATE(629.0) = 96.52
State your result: -0.12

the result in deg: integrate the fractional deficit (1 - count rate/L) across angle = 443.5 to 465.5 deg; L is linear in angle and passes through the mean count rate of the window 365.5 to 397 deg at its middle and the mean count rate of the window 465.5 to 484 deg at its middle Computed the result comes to 1.1 deg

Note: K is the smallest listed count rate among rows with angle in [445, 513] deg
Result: 98.02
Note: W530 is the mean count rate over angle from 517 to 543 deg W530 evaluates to 99.9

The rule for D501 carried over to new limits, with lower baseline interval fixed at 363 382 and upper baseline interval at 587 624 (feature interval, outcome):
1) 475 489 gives -0.16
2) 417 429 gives 0.19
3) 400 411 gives -0.04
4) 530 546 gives 0.02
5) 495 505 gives -0.09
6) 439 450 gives -0.09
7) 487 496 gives -0.16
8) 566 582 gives -0.04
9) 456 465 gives 0.04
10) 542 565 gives 0.02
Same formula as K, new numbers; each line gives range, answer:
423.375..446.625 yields 101.3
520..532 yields 93.5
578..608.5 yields 92.58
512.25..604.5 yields 88.43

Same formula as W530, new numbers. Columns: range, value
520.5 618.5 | 99.3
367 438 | 101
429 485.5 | 110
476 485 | 117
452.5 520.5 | 109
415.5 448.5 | 102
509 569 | 99.7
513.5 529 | 101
